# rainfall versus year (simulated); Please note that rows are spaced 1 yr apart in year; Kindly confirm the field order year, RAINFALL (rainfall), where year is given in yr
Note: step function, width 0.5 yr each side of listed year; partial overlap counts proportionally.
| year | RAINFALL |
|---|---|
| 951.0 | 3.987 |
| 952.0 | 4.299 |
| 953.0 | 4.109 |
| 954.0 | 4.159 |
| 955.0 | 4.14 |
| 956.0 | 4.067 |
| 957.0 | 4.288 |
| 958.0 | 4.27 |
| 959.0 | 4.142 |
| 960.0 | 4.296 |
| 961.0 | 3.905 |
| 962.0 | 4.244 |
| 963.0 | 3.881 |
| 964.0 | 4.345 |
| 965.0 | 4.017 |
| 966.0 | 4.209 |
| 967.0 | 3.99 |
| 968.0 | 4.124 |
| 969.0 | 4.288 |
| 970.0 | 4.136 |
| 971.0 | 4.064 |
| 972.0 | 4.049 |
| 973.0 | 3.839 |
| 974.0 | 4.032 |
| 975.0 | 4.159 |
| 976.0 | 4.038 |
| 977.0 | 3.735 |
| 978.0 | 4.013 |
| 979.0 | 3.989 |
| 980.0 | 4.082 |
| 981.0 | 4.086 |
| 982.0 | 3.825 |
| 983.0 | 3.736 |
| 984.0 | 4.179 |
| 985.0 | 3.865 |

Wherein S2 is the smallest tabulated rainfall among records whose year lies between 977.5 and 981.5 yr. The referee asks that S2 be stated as 3.989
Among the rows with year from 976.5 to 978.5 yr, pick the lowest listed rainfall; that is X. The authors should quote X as 3.735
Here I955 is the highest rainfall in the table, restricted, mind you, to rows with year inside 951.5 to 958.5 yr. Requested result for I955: 4.299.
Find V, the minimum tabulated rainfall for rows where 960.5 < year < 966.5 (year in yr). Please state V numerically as 3.881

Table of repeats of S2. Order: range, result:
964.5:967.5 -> 3.99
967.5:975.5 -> 3.839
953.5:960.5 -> 4.067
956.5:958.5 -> 4.27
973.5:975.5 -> 4.032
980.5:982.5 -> 3.825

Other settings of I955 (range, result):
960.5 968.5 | 4.345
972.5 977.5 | 4.159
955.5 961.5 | 4.296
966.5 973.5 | 4.288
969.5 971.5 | 4.136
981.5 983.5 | 3.825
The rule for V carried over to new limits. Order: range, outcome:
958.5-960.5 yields 4.142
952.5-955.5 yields 4.109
